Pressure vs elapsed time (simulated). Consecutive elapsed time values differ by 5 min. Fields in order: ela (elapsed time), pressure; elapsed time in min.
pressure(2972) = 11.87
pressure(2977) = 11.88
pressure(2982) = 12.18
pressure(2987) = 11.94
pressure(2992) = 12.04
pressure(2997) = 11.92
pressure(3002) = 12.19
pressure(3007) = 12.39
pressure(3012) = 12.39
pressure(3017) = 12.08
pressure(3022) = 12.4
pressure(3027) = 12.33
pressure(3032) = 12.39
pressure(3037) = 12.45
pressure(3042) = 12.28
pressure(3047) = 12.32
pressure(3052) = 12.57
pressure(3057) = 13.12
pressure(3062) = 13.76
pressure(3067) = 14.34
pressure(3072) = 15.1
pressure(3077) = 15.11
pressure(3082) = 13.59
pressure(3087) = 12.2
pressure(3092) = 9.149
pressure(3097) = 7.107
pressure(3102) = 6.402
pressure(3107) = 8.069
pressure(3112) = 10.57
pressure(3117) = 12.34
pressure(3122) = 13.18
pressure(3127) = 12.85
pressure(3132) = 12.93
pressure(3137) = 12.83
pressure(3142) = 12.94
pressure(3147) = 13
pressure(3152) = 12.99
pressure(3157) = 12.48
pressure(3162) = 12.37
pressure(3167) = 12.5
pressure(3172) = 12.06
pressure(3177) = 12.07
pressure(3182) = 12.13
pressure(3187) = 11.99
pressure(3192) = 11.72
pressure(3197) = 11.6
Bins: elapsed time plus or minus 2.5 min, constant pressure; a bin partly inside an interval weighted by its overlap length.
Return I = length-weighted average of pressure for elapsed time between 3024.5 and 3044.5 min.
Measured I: 12.4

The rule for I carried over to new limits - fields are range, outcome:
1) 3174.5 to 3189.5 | 12.1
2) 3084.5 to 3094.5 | 10.7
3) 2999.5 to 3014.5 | 12.3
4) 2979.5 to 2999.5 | 12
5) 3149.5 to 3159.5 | 12.7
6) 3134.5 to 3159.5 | 12.8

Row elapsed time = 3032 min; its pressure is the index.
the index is 12.39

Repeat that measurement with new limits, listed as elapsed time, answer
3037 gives 12.45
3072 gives 15.1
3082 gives 13.59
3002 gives 12.19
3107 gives 8.069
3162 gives 12.37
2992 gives 12.04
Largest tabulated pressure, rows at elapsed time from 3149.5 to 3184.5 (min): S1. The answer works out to 12.99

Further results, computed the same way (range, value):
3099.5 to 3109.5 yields 8.069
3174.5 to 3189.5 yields 12.13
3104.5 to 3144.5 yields 13.18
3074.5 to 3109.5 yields 15.11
